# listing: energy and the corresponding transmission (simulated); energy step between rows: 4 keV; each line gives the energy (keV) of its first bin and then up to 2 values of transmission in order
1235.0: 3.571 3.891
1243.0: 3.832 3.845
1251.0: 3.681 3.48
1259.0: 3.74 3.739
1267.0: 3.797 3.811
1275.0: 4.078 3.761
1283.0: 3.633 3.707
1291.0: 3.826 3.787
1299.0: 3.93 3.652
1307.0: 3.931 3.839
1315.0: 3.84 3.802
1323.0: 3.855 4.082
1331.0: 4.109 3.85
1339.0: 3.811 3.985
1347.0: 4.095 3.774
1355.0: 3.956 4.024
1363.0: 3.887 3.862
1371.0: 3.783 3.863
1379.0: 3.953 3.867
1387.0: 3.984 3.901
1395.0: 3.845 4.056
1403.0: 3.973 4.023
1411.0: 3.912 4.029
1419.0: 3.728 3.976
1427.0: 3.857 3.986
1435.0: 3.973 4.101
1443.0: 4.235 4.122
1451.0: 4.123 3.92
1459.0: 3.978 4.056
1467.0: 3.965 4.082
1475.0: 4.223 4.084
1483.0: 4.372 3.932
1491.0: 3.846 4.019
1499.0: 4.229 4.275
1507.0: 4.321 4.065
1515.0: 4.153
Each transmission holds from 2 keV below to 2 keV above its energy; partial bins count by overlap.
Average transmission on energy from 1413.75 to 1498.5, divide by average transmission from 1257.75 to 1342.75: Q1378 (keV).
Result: 1.05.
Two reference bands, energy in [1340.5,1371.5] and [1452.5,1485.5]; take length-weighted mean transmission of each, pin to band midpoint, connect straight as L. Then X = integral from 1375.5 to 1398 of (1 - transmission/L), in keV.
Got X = 0.3 keV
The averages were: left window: 3.93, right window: 4.08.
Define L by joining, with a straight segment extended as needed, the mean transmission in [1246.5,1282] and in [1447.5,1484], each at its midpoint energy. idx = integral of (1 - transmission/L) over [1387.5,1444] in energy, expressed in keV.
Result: 0.5 keV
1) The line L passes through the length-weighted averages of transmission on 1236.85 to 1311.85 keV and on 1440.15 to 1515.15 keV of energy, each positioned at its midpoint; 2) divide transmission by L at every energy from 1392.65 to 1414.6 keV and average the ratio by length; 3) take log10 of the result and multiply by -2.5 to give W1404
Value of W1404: 0.01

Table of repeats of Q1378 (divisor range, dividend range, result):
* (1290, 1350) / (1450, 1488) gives 1.05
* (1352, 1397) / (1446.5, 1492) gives 1.04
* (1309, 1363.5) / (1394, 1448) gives 1.02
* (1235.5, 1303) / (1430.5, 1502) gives 1.08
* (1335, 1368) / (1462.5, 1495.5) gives 1.04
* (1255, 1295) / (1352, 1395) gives 1.03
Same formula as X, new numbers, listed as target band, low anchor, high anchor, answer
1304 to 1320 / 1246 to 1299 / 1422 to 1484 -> -0.06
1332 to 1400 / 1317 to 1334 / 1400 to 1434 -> 0.63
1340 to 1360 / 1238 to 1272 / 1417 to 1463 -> -0.39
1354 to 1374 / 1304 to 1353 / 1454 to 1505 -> 0.26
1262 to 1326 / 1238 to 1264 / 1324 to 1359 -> 0.43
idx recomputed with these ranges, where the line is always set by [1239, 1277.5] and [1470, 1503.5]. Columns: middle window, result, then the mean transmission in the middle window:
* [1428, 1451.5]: -0.19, 4.08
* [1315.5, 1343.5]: -0.24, 3.92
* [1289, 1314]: 0.12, 3.83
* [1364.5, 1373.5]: 0.26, 3.83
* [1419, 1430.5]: 0.37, 3.89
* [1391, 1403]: 0.11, 3.95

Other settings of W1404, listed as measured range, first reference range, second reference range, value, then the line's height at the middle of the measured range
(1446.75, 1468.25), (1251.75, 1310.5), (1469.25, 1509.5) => 0.02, 4.08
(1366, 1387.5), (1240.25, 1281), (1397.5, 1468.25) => 0.01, 3.93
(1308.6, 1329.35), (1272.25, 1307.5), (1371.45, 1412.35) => -0.01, 3.84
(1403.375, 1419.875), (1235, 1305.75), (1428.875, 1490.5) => 0.01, 3.99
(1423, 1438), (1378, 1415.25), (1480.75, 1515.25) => 0.02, 4.01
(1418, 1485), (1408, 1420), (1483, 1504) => -0.02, 3.99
